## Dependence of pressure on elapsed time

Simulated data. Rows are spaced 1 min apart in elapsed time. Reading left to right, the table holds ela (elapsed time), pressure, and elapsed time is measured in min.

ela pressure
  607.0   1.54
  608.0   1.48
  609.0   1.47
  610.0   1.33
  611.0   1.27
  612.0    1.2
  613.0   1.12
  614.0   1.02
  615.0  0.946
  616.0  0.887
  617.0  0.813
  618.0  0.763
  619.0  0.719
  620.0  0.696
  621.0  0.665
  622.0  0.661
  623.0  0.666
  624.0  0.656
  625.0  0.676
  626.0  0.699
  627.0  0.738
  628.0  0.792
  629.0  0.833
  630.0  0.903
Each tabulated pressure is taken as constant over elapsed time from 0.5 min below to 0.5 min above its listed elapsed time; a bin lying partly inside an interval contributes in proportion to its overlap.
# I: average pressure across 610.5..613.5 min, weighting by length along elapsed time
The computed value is 1.2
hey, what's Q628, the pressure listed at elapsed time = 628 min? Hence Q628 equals 0.792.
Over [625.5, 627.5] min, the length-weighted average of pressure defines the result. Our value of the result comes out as 0.718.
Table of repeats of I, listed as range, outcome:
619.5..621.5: 0.68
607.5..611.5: 1.39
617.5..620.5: 0.726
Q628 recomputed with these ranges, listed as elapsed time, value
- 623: 0.666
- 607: 1.54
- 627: 0.738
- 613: 1.12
